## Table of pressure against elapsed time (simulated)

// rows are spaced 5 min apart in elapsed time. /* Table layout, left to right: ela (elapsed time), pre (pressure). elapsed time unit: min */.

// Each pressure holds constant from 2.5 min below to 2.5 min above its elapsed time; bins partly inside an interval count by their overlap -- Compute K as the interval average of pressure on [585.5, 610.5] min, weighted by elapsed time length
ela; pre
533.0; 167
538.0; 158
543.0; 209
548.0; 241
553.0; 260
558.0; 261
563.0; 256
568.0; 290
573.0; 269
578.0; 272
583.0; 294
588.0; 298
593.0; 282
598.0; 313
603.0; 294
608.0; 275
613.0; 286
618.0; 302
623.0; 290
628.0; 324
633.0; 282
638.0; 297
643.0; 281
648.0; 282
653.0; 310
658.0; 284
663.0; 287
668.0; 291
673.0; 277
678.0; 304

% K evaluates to 292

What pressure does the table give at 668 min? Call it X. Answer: 291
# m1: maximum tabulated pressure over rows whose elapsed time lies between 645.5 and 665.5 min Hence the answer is 310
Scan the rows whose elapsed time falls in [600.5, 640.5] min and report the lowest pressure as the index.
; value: 275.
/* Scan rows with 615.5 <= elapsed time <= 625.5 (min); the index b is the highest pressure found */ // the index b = 302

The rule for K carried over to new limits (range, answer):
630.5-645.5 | 287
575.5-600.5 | 292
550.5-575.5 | 267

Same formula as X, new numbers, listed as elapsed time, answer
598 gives 313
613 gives 286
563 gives 256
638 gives 297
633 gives 282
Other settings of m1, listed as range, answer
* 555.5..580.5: 290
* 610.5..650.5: 324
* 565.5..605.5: 313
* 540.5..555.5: 260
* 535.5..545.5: 209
